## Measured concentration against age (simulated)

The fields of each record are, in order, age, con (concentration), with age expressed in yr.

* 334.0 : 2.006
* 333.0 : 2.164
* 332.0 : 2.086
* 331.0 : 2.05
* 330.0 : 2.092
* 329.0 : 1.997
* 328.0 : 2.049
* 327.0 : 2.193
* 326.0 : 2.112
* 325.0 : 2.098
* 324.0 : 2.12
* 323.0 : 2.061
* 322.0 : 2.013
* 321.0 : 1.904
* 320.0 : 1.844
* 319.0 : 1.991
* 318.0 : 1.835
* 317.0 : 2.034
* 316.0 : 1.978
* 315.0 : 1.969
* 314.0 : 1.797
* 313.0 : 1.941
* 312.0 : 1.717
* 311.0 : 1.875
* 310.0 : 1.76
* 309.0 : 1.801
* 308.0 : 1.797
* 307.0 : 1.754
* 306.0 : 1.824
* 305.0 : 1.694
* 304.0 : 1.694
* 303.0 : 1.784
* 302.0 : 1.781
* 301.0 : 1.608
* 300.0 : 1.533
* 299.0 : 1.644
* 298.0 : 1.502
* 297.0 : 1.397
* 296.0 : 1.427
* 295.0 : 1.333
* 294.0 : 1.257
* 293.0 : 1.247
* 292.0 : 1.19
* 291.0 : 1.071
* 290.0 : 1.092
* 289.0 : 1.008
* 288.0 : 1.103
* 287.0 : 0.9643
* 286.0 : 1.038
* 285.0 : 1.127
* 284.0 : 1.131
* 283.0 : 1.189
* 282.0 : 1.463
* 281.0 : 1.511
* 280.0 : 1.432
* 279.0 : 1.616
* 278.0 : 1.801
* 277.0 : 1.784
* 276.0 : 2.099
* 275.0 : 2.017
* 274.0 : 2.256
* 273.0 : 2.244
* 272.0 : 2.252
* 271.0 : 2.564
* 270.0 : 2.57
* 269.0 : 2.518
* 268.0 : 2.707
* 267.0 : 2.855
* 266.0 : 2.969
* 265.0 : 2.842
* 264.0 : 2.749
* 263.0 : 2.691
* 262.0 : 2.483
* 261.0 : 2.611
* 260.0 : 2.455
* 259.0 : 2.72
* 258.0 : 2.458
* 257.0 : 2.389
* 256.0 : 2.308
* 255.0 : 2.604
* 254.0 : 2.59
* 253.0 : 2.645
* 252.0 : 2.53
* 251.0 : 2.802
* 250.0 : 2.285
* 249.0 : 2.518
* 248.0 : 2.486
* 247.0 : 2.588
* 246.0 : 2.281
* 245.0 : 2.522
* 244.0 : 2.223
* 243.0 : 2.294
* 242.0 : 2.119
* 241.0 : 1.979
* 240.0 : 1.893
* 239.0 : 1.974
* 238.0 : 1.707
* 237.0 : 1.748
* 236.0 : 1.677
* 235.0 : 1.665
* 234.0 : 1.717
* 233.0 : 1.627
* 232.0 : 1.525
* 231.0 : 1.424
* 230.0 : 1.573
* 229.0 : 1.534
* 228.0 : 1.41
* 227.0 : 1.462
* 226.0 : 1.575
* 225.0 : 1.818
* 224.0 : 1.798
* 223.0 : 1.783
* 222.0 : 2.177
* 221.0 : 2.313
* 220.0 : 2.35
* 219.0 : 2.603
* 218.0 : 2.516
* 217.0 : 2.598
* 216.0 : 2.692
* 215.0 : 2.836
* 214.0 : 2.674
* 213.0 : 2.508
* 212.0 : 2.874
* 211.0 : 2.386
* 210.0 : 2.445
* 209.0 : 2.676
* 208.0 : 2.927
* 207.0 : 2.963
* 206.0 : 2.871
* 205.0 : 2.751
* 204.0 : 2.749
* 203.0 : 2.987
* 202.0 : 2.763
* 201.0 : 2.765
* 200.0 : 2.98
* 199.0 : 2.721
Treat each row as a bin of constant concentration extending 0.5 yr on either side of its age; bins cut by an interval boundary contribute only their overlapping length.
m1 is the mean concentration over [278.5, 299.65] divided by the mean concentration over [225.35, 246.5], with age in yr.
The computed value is 0.7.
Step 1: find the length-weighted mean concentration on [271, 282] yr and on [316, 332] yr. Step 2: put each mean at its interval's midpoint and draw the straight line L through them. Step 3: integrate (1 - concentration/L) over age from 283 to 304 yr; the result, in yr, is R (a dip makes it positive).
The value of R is 6.8 yr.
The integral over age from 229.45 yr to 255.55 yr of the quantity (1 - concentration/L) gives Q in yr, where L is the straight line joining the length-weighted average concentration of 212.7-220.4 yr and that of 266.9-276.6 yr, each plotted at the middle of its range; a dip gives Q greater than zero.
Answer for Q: 4.0 yr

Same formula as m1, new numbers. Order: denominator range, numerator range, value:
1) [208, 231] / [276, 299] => 0.60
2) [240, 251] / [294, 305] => 0.67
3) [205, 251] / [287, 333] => 0.79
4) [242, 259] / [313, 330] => 0.81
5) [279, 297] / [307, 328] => 1.58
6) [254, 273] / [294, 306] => 0.61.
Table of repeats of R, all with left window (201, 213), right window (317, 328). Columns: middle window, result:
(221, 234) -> 4.7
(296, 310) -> 3.1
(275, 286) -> 3.7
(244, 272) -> -1.7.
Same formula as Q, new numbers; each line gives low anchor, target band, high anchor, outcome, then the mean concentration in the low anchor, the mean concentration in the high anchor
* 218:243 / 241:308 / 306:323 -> -4.7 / 1.83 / 1.88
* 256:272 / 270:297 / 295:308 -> 7.7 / 2.62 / 1.63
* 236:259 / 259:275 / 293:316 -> -3.6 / 2.31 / 1.67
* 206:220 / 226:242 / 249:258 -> 5.6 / 2.66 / 2.52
